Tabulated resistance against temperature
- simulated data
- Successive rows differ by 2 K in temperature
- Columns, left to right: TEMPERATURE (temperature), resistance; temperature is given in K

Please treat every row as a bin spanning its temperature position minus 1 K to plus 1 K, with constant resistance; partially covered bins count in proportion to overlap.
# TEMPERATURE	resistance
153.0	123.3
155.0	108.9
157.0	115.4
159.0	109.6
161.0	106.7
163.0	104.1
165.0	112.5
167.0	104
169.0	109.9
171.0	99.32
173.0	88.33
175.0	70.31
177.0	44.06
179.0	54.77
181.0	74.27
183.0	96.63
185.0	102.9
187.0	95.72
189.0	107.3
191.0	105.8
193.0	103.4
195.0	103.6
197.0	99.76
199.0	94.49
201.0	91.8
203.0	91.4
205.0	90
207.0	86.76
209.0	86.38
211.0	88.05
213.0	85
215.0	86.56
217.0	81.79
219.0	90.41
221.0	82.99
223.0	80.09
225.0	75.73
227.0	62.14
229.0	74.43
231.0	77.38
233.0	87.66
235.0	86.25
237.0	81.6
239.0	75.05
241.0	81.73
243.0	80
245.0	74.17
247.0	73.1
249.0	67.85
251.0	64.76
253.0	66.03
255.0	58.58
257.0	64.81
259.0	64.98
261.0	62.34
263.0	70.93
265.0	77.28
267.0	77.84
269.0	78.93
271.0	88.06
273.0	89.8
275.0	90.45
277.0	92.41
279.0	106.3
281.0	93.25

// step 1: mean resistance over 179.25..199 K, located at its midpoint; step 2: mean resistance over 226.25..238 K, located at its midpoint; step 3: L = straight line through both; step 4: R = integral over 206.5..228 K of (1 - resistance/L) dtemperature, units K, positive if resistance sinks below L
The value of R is 0.7 K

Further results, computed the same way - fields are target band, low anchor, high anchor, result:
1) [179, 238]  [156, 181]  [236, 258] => -4.43 K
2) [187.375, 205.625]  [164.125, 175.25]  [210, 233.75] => -1.80 K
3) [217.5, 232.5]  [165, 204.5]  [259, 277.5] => 1.40 K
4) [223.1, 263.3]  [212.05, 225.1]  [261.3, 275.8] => 4.72 K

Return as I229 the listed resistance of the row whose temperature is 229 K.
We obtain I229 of 74.43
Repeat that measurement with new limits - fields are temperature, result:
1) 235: 86.25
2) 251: 64.76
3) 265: 77.28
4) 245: 74.17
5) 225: 75.73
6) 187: 95.72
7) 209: 86.38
